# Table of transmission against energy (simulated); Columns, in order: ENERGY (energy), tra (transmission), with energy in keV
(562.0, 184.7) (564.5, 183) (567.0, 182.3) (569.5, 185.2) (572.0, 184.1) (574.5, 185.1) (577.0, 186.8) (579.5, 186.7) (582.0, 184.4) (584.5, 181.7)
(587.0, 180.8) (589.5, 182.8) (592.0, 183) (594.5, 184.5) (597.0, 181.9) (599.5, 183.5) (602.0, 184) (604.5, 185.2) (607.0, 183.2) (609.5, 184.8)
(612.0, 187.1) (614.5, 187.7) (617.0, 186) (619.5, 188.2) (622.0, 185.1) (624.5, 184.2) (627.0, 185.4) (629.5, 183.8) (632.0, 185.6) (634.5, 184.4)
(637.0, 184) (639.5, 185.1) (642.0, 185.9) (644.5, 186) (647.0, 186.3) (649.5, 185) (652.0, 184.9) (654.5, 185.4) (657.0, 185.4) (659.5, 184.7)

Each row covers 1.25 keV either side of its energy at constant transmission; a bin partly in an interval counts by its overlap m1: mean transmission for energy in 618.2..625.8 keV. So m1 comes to 186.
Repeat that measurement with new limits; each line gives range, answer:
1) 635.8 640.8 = 185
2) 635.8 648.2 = 185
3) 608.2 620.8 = 187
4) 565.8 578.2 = 185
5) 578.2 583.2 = 186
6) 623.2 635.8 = 185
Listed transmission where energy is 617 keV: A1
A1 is 186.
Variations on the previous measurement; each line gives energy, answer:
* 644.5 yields 186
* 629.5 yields 183.8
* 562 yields 184.7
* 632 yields 185.6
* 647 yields 186.3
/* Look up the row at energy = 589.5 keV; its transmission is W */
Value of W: 182.8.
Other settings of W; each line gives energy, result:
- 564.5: 183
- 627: 185.4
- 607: 183.2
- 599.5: 183.5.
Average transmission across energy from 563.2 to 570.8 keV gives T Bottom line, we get 184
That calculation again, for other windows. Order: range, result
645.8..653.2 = 185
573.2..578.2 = 186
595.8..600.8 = 183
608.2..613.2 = 186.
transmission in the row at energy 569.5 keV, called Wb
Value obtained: 185.2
